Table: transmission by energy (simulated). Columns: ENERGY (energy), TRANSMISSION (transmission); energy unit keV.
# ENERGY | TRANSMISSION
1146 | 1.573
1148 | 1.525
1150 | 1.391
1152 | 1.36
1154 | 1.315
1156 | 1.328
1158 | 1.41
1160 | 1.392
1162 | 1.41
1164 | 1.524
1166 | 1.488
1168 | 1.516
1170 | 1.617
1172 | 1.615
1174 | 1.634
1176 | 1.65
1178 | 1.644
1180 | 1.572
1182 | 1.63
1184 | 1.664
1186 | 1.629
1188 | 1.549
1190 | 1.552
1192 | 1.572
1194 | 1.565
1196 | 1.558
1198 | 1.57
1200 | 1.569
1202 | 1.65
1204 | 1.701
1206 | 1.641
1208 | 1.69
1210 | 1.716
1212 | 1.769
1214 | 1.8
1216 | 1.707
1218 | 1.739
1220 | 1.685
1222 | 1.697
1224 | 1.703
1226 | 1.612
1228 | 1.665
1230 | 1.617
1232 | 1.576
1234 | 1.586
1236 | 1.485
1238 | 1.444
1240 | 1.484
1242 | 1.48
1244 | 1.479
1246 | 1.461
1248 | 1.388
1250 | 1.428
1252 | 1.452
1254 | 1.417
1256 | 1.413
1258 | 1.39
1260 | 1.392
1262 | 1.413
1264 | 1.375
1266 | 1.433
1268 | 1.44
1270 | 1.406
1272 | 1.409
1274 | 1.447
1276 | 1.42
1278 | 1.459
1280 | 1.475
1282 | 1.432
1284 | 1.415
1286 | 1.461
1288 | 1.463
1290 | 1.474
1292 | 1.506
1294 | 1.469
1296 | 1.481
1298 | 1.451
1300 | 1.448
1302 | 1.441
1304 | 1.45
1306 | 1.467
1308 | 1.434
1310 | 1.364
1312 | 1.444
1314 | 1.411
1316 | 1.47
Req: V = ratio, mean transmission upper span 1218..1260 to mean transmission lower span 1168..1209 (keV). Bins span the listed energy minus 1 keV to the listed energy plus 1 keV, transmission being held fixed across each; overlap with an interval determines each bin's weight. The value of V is 0.9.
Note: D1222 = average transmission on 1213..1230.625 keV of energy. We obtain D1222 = 1.69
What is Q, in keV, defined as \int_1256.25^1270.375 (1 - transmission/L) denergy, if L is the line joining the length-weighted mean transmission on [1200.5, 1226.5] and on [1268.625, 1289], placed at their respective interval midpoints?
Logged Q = 0.9 keV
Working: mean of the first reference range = 1.7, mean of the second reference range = 1.44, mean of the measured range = 1.41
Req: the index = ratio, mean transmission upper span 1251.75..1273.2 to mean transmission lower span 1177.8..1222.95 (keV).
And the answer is 0.86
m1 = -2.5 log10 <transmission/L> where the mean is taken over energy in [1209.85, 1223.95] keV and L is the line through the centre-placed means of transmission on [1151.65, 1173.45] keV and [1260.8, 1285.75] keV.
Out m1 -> -0.196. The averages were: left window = 1.46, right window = 1.43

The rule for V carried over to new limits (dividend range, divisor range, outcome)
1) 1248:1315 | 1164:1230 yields 0.88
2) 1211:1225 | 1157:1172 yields 1.16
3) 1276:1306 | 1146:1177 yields 0.98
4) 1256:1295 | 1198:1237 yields 0.86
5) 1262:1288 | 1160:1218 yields 0.89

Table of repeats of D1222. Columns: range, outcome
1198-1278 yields 1.54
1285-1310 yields 1.46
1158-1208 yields 1.58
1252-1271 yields 1.41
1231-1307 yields 1.45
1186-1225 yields 1.65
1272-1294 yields 1.45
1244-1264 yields 1.42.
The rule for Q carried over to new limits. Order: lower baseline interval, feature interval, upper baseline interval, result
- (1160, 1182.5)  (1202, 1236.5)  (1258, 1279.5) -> -4.1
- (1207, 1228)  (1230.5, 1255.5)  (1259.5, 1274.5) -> 1.3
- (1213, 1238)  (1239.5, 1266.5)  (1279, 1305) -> 2.4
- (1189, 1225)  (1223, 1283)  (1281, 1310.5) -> 3.1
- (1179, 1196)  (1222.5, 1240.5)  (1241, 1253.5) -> -1.2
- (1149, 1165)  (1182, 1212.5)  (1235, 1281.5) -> -4.7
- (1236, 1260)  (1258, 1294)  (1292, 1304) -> 0.4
